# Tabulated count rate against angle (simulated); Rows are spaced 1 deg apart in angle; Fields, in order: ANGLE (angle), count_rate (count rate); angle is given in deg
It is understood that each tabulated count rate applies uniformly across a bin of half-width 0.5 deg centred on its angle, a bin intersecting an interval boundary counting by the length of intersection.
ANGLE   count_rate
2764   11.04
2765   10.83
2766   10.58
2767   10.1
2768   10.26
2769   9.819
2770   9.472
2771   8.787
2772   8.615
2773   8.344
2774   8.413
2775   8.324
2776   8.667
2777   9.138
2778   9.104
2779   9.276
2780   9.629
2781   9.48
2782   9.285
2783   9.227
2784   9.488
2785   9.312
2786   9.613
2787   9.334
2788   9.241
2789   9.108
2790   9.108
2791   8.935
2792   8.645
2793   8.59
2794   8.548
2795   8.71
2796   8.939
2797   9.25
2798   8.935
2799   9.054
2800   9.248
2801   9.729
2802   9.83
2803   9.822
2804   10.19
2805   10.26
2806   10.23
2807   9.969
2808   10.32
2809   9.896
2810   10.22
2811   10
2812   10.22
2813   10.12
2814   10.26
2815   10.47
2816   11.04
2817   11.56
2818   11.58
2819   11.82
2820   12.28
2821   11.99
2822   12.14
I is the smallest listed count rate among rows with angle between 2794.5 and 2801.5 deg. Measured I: 8.71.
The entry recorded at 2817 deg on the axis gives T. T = 11.56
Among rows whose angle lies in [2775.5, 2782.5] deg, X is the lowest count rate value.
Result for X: 8.667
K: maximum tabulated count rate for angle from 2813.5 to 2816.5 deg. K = 11.04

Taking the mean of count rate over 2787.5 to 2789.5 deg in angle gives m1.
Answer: 9.17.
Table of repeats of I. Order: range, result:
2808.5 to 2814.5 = 9.896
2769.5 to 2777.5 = 8.324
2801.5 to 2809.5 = 9.822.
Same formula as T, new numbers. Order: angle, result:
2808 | 10.32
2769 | 9.819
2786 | 9.613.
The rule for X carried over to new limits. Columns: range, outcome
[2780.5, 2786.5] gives 9.227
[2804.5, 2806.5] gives 10.23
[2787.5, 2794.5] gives 8.548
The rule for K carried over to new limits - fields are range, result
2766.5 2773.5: 10.26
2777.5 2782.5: 9.629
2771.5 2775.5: 8.615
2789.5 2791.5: 9.108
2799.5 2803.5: 9.83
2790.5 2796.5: 8.939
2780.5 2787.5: 9.613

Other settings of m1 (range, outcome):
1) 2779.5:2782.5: 9.46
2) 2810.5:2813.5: 10.1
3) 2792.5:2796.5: 8.7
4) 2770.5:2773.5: 8.58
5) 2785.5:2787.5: 9.47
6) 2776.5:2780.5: 9.29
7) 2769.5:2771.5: 9.13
